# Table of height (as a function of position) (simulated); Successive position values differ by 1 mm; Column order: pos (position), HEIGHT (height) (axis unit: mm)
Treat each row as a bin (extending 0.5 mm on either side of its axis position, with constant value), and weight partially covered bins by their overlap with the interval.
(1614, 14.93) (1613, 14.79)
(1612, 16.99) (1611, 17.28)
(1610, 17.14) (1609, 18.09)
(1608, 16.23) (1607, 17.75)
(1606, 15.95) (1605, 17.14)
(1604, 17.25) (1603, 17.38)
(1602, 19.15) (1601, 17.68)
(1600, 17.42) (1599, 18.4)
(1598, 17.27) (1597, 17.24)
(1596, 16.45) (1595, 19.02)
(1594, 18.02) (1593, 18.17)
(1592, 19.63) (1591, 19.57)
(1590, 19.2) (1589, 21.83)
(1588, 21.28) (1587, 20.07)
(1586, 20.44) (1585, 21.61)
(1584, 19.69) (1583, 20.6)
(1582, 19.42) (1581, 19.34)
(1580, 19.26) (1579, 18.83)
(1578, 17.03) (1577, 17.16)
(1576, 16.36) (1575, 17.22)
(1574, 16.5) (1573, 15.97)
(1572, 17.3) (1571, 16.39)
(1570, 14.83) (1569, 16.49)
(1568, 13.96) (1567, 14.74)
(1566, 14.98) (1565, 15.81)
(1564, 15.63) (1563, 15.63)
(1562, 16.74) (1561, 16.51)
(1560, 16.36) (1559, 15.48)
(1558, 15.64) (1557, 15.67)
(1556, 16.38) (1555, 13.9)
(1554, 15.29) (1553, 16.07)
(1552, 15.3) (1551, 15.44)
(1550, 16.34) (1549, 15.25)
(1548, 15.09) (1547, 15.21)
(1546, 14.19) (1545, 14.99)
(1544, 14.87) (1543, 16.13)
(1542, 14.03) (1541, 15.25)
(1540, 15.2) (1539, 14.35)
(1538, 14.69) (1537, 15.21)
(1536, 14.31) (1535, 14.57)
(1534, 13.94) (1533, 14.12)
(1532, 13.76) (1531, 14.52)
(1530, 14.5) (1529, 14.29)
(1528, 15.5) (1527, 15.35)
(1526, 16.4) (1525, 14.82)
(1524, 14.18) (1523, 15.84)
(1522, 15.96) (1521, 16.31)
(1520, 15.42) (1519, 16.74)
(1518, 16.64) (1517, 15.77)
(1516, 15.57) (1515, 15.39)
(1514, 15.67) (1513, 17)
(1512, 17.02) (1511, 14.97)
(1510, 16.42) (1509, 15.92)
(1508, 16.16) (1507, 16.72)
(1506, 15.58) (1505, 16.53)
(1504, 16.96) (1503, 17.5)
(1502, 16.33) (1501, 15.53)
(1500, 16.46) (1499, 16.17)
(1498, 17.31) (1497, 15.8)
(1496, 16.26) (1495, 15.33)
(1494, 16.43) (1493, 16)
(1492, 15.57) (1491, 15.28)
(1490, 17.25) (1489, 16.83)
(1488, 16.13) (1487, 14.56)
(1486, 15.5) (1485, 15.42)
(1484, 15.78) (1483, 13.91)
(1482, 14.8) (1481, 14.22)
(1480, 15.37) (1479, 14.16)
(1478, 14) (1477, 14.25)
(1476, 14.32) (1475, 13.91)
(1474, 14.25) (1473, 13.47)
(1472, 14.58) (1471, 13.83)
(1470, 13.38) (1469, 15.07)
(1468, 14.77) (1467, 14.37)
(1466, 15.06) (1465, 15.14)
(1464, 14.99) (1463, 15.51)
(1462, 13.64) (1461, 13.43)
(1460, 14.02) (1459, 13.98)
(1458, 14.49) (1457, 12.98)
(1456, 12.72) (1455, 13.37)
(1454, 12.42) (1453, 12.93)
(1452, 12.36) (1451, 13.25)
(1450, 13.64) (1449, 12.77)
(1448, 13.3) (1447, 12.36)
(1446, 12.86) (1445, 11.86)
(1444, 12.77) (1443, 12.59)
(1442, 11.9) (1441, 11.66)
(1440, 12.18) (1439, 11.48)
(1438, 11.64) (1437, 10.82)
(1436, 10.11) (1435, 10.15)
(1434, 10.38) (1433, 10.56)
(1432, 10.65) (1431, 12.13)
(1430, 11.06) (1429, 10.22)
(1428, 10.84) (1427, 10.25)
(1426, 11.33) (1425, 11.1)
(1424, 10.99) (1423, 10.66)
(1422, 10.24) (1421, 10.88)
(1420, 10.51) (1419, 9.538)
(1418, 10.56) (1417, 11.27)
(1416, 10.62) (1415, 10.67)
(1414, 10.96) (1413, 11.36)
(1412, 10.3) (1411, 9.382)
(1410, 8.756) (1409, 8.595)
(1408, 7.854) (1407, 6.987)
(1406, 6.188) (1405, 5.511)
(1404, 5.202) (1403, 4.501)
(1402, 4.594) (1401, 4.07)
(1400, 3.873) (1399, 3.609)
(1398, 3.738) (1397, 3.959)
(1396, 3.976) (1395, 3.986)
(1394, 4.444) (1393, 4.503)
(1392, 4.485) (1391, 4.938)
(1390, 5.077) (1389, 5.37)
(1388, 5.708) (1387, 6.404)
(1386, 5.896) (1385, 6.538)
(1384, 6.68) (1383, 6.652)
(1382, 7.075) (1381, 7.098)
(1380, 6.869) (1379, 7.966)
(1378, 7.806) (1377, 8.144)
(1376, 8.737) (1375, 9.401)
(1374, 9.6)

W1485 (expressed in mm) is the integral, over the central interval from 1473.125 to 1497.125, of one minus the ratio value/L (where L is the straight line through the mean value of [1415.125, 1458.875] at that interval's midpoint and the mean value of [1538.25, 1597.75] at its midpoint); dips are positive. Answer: -2.9 mm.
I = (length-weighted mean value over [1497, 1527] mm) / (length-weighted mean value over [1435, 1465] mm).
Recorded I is 1.3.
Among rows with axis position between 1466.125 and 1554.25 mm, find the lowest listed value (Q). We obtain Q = 13.38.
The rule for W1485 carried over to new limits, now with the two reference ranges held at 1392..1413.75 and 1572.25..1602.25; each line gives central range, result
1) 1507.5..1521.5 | -2.5 mm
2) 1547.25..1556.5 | 0.4 mm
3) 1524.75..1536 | 0.0 mm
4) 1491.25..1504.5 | -4.0 mm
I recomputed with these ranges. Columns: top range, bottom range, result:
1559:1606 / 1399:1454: 1.74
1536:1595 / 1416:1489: 1.30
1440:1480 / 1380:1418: 2.07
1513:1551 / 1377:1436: 1.93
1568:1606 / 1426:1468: 1.45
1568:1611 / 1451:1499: 1.23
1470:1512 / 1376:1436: 1.97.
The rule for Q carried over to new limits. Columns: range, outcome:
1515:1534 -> 13.76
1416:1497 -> 9.538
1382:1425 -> 3.609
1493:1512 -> 14.97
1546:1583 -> 13.9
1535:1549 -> 14.03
